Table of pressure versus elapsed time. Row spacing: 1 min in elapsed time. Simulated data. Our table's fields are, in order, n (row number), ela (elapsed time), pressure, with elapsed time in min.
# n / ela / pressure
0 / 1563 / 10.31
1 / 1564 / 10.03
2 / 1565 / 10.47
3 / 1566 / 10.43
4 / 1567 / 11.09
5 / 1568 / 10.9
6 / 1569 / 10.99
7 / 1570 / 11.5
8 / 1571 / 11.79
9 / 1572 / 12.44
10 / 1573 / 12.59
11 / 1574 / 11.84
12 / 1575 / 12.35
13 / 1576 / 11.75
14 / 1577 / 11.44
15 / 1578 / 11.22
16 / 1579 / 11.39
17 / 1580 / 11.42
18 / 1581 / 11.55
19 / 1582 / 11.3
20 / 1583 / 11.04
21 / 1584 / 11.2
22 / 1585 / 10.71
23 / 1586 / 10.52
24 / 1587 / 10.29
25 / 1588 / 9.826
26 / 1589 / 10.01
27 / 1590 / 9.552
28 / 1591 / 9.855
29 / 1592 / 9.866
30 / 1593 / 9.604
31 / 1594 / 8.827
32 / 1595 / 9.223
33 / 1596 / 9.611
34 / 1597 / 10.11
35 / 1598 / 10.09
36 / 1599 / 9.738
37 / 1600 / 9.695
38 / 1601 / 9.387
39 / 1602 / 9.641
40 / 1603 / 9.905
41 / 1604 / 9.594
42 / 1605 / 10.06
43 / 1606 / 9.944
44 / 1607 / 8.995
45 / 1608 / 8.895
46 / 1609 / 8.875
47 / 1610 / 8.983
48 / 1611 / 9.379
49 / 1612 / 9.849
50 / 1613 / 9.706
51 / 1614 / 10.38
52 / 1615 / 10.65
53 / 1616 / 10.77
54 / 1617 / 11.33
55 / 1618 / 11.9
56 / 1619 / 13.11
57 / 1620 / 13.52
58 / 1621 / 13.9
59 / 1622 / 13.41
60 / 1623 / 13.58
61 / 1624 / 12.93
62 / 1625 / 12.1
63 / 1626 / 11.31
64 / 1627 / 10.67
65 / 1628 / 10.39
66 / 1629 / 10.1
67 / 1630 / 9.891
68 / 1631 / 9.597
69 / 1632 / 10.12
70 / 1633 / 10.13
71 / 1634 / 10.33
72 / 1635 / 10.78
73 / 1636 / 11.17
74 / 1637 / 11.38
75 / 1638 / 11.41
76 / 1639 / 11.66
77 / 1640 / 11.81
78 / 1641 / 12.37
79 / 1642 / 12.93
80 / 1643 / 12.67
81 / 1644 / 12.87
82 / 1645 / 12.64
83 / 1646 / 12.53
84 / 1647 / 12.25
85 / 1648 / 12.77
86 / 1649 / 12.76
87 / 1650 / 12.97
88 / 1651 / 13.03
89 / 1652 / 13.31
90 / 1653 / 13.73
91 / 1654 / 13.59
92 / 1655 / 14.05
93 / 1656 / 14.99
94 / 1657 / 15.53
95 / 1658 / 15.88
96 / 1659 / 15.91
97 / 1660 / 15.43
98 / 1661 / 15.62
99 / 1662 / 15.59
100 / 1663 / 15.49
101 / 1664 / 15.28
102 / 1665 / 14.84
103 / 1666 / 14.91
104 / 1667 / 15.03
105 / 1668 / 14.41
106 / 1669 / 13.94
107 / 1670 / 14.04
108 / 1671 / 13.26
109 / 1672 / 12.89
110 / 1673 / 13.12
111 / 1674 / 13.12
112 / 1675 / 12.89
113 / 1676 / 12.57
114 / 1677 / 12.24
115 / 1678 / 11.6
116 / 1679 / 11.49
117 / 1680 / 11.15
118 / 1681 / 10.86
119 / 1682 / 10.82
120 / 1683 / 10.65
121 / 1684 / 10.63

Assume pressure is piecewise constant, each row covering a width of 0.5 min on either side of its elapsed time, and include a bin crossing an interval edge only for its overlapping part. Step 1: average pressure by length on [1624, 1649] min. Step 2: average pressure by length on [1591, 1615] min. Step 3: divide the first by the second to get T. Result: 1.19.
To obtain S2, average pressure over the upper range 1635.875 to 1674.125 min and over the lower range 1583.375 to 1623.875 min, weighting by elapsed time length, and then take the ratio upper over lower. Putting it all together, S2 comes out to 1.3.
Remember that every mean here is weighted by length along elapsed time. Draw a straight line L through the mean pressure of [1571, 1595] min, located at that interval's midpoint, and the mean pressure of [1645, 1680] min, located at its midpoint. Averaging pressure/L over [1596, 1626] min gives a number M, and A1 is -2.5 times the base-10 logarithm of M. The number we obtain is 0.12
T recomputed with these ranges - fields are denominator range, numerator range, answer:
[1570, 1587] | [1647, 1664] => 1.25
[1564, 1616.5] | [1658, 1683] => 1.31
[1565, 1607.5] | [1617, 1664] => 1.20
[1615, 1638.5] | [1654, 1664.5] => 1.34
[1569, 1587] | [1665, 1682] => 1.13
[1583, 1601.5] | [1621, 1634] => 1.13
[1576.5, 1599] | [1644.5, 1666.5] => 1.37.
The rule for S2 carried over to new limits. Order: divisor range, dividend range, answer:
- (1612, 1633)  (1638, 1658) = 1.15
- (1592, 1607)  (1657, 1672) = 1.55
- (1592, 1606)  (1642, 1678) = 1.43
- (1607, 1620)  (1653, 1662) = 1.45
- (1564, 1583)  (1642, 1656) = 1.15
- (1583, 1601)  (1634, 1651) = 1.22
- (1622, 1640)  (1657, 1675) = 1.31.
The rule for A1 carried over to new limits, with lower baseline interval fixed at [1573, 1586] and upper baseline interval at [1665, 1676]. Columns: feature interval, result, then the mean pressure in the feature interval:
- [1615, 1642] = 0.103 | 11.5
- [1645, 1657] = -0.006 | 13.3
